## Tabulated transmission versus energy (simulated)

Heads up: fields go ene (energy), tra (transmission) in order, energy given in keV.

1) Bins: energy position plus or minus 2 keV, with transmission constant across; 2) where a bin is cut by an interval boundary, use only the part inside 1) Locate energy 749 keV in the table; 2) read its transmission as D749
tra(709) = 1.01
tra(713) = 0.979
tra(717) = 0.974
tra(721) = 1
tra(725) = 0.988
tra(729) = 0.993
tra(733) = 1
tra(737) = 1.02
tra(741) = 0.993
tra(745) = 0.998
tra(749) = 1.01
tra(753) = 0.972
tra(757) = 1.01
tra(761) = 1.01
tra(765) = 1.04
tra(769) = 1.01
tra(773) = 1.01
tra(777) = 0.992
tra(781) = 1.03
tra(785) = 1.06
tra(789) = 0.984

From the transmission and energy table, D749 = 1.01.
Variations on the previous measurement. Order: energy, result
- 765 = 1.04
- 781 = 1.03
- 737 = 1.02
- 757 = 1.01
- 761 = 1.01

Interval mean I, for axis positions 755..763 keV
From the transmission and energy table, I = 1.01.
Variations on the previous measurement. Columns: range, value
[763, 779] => 1.01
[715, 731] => 0.989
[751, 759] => 0.991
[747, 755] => 0.991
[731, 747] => 1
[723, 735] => 0.994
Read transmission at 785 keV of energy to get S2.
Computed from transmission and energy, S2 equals 1.06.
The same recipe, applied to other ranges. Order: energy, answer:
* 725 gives 0.988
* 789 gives 0.984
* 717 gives 0.974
